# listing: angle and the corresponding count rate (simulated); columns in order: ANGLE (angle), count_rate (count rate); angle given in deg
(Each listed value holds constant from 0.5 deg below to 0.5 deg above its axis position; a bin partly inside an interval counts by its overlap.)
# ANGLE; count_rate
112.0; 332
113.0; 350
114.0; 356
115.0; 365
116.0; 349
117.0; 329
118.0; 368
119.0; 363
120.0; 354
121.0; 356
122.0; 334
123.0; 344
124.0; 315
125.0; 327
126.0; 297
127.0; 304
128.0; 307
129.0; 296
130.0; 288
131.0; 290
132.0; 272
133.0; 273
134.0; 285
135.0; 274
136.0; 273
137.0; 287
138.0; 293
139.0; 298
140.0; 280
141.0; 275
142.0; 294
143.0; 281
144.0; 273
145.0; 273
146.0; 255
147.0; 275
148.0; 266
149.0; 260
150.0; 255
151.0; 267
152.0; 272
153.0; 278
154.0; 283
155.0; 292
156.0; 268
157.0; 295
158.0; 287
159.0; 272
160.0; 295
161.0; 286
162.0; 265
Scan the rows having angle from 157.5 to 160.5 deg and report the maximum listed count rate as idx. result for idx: 295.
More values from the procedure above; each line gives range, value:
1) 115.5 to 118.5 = 368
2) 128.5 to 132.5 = 296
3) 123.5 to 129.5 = 327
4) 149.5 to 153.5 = 278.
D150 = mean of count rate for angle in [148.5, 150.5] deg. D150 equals 258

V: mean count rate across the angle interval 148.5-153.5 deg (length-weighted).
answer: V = 266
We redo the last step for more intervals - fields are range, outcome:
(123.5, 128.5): 310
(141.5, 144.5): 283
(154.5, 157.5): 285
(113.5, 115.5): 360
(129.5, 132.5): 283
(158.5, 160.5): 284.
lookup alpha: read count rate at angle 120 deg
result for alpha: 354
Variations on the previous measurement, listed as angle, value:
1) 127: 304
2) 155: 292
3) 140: 280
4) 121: 356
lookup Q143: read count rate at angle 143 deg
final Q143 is 281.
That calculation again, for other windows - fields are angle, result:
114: 356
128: 307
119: 363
